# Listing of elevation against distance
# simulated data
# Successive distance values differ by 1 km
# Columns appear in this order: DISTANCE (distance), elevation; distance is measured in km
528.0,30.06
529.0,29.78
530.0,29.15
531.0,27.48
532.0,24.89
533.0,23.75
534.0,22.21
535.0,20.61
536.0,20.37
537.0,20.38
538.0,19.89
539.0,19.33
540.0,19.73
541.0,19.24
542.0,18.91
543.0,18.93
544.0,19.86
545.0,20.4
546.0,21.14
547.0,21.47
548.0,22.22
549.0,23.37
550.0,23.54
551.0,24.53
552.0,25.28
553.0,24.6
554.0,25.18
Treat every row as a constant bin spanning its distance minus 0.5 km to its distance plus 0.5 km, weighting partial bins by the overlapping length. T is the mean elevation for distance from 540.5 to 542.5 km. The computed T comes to 19.1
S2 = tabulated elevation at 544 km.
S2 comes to 19.86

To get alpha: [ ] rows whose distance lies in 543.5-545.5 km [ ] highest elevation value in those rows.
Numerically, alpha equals 20.4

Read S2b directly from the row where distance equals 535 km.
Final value 20.61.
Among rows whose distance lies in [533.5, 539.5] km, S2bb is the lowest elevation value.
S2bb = 19.33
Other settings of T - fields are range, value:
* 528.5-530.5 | 29.5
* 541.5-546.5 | 19.8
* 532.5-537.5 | 21.5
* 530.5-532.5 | 26.2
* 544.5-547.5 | 21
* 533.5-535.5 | 21.4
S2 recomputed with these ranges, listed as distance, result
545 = 20.4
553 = 24.6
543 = 18.93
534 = 22.21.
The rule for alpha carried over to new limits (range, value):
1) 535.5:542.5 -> 20.38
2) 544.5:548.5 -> 22.22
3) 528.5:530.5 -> 29.78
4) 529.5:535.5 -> 29.15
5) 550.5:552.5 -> 25.28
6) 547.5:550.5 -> 23.54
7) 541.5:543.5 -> 18.93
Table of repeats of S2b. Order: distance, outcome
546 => 21.14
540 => 19.73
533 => 23.75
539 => 19.33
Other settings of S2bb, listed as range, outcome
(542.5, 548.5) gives 18.93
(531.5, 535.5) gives 20.61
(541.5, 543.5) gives 18.91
